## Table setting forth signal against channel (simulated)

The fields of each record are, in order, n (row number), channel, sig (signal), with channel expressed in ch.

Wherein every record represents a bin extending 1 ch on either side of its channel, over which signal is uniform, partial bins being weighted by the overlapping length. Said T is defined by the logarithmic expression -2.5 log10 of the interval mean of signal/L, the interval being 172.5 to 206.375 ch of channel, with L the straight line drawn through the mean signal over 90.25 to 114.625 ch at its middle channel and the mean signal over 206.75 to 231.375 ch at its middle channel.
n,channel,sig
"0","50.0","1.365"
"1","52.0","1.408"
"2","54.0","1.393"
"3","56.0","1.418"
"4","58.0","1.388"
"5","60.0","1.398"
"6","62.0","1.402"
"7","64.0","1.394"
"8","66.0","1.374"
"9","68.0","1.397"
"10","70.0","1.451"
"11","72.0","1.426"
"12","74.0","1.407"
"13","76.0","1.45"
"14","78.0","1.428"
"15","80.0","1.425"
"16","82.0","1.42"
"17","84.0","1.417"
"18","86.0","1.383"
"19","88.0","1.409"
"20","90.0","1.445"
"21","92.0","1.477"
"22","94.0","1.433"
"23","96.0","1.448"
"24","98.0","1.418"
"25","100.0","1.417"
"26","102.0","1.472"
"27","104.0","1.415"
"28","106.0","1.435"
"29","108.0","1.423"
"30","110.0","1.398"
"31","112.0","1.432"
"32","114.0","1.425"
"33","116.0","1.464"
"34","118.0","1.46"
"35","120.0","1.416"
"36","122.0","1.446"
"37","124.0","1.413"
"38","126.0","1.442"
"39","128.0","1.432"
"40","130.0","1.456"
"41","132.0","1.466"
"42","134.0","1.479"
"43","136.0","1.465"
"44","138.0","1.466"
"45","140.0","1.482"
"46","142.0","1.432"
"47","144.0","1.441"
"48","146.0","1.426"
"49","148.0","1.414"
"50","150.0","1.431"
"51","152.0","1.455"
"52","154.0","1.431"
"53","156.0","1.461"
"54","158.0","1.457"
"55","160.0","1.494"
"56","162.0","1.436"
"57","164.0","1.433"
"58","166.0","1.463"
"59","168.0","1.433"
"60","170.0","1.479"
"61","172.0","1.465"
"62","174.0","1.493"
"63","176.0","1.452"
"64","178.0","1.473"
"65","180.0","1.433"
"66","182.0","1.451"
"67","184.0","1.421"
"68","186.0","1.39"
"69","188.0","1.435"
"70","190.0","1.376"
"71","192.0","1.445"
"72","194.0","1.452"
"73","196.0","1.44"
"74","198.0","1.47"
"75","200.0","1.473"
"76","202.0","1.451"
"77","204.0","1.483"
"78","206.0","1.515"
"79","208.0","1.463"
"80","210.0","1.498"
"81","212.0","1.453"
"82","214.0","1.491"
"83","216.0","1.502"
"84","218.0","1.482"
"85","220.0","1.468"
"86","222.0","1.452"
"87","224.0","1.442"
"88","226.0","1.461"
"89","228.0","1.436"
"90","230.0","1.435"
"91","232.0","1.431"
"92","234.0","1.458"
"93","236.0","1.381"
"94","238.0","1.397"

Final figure 0.006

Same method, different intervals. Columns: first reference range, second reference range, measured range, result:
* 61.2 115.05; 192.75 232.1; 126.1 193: 0.00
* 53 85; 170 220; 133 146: -0.01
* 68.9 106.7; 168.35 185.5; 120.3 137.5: -0.01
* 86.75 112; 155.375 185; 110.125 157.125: 0.00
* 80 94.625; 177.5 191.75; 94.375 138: -0.01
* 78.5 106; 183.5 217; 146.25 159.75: 0.00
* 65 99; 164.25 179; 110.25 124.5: 0.00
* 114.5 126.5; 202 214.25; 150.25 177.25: 0.00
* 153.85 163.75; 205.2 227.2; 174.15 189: 0.02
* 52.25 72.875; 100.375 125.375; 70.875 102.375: -0.01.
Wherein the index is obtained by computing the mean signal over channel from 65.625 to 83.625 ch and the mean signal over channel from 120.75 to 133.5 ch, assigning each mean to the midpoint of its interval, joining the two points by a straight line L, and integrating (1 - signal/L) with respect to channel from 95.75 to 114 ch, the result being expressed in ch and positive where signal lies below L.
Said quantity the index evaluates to 0.1 ch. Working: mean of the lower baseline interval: 1.42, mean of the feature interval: 1.43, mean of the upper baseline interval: 1.44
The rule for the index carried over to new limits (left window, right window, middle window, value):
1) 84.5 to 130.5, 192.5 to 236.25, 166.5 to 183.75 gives -0.1 ch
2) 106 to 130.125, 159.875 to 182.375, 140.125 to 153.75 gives 0.1 ch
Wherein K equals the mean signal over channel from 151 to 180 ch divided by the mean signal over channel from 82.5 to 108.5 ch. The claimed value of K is 1.02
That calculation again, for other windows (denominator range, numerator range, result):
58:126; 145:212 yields 1.02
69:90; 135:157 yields 1.02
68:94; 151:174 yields 1.02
